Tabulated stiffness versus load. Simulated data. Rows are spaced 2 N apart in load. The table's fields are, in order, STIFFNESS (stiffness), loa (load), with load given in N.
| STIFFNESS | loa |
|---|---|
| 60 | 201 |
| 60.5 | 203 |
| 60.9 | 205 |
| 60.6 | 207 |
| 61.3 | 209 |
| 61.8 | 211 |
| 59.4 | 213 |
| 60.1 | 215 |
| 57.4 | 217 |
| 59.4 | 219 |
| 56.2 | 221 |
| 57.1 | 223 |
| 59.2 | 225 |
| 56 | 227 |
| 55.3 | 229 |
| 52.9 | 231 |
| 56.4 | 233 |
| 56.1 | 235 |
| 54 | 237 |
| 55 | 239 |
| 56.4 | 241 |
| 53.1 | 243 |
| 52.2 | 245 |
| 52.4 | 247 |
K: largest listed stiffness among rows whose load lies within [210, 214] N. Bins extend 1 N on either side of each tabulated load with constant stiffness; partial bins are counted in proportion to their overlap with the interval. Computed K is 61.8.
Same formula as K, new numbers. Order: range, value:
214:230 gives 60.1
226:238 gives 56.4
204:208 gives 60.9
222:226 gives 59.2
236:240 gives 55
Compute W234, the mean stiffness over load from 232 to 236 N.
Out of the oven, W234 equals 56.2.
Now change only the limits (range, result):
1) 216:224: 57.5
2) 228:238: 54.9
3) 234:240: 55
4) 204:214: 60.8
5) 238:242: 55.7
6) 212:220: 59.1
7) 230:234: 54.6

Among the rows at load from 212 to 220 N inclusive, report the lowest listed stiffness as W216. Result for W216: 57.4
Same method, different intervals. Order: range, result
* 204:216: 59.4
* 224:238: 52.9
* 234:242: 54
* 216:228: 56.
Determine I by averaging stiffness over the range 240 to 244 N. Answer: 54.8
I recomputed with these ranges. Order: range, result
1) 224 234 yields 56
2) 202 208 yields 60.7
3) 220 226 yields 57.5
